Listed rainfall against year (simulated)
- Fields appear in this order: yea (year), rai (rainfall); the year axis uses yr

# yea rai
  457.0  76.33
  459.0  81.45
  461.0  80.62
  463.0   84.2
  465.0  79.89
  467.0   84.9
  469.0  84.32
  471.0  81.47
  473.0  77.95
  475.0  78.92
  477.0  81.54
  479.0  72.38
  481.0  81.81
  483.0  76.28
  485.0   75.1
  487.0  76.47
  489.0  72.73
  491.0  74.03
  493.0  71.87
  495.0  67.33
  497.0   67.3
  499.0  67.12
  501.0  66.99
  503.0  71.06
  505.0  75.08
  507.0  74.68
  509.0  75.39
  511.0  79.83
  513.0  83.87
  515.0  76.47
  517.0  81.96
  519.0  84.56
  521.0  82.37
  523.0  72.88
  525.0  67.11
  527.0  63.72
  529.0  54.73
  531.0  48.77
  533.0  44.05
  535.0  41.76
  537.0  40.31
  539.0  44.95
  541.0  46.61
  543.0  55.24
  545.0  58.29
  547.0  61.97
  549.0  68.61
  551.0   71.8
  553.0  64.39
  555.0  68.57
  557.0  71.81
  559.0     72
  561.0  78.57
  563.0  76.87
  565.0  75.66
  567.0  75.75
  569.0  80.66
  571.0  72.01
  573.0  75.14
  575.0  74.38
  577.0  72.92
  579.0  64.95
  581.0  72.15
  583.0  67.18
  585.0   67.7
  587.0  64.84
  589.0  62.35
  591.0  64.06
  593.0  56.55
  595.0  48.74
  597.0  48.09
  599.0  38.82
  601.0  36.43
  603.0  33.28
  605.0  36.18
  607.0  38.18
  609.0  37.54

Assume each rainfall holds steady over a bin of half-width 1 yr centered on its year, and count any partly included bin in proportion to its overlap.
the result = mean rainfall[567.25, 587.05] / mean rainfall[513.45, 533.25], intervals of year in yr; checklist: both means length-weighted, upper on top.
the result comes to 1.04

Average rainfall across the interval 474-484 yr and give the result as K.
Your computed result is 78.2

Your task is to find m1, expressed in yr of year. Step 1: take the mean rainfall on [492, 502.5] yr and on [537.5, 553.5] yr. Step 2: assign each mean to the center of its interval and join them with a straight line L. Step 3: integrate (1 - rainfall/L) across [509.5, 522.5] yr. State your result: -3.4 yr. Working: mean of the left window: 68.3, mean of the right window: 58.2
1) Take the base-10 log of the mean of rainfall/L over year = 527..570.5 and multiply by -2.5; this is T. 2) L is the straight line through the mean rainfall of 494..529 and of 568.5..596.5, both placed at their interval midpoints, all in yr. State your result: 0.13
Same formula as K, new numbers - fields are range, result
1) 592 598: 51.1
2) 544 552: 65.2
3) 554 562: 72.7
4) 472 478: 79.5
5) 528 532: 51.8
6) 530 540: 44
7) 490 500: 69.5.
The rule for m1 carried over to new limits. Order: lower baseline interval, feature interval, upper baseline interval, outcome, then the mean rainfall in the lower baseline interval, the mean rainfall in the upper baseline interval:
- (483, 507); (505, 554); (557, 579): 5.7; 71.7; 74.8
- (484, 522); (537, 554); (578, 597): 2.6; 75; 62.4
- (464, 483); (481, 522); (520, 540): -4.6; 80.1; 56.1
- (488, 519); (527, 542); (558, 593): 5.3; 74.1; 71.2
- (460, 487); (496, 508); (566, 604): 0.8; 79.8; 61.9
